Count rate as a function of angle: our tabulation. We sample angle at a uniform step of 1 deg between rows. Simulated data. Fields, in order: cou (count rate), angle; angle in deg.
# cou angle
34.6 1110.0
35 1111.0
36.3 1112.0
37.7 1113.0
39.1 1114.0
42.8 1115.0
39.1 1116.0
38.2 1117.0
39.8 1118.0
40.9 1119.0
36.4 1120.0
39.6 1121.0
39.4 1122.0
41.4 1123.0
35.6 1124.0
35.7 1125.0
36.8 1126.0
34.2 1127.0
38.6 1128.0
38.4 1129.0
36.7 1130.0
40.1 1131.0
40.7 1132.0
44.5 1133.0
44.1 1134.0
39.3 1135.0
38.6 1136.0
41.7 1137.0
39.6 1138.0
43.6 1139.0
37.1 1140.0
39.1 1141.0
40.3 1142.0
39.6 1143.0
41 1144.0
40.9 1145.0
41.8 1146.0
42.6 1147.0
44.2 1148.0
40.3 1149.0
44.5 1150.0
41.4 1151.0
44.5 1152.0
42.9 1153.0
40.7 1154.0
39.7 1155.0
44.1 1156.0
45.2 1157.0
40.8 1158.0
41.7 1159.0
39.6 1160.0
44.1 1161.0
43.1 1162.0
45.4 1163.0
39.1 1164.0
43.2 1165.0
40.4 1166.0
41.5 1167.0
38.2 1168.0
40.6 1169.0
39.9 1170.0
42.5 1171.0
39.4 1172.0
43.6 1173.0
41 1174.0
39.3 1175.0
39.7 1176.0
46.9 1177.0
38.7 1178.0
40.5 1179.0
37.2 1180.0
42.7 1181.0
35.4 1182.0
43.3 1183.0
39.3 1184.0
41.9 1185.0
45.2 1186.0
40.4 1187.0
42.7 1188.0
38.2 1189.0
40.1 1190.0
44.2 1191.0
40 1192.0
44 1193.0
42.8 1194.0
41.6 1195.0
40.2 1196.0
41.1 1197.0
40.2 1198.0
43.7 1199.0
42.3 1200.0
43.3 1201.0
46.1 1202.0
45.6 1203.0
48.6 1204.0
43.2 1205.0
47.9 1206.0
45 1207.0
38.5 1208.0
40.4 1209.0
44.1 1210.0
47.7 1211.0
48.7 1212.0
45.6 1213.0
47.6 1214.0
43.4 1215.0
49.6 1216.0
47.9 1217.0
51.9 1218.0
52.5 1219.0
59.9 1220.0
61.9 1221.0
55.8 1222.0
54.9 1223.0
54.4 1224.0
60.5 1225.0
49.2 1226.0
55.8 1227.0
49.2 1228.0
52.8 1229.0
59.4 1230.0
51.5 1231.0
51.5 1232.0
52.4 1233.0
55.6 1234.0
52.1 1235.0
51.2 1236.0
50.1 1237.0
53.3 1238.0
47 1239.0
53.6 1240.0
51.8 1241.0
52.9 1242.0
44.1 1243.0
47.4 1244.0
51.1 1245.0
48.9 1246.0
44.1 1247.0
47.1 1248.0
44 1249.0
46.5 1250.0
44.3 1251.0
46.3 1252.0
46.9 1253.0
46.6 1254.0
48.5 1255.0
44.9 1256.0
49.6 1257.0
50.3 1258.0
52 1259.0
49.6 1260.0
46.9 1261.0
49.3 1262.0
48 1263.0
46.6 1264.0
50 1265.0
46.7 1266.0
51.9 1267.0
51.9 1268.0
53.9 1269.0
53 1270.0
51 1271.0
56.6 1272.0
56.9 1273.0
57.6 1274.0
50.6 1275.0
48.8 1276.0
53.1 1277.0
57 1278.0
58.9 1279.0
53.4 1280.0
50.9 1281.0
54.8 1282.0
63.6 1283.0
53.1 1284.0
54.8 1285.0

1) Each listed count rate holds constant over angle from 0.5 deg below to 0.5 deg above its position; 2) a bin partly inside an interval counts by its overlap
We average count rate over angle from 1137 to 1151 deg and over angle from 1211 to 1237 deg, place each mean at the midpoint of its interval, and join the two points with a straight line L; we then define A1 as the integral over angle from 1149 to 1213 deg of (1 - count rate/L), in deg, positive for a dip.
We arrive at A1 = 5.6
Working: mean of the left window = 41.2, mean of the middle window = 42.2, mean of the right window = 52.5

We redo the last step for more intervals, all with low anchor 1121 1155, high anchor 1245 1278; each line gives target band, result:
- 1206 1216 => 0.18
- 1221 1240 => -2.48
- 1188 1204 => 0.80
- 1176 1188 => 0.70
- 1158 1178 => 0.51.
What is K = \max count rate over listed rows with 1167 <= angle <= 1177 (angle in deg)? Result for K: 46.9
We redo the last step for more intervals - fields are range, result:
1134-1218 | 51.9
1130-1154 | 44.5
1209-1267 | 61.9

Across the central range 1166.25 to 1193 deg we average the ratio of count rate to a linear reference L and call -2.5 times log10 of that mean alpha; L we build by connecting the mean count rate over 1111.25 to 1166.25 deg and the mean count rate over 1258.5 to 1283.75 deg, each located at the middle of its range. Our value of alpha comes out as 0.08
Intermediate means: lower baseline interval 40.5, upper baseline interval 52.5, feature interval 40.9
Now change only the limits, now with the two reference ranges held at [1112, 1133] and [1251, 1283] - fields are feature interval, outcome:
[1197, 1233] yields -0.054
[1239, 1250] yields 0.019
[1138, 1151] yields -0.017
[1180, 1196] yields 0.077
